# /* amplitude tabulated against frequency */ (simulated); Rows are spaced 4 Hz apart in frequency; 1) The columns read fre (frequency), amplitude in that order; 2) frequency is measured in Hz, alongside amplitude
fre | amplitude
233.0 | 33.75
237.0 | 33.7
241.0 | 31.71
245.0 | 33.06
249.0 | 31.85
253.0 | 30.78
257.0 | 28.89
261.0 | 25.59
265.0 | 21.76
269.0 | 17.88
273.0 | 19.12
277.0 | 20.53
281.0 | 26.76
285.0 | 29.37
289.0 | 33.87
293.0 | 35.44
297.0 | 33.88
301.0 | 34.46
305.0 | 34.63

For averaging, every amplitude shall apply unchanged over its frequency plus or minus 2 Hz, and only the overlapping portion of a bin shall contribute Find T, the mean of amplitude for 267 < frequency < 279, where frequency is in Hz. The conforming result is 19.2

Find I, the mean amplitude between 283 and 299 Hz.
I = 33.1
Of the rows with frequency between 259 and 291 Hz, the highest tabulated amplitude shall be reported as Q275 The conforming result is 33.87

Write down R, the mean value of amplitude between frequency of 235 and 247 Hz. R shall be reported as 32.8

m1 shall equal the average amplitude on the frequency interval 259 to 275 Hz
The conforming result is 21.1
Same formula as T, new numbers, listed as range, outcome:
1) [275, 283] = 23.6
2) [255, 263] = 27.2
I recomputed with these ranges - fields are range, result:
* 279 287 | 28.1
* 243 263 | 30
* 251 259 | 29.8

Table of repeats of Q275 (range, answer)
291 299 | 35.44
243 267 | 33.06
